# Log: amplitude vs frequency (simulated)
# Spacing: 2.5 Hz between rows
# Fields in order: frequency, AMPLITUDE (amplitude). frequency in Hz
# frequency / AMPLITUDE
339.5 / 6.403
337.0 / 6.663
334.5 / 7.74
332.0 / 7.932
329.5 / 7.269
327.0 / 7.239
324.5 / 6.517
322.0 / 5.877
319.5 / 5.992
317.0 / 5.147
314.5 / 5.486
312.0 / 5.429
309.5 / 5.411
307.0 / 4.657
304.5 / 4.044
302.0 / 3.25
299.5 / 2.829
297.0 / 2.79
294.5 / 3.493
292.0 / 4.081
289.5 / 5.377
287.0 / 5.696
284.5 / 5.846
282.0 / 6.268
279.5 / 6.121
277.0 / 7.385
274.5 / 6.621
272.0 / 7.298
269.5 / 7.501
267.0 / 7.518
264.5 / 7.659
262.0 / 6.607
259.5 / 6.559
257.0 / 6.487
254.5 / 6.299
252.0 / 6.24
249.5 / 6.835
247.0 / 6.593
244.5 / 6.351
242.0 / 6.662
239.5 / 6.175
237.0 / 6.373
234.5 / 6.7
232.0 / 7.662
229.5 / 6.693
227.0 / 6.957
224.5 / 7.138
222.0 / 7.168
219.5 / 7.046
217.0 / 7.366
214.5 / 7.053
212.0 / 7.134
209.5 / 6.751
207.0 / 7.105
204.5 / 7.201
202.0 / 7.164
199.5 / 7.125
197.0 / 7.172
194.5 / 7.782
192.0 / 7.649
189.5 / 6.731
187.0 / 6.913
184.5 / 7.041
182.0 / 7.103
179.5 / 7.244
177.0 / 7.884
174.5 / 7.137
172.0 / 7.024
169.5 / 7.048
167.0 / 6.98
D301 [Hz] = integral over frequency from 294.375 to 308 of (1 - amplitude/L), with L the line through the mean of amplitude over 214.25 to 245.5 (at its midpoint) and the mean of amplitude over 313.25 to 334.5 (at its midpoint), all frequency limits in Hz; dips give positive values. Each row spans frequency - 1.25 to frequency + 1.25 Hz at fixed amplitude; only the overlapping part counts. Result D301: 6.4 Hz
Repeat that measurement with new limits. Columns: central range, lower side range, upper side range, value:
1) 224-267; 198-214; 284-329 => -3.3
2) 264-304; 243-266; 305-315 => 2.5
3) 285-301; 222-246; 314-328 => 5.5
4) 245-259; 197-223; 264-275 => 1.5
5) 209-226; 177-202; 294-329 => -1.0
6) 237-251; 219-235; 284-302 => -0.4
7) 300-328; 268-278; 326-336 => 8.1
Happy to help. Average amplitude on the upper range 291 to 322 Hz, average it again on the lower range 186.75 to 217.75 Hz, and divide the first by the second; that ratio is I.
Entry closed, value 0.62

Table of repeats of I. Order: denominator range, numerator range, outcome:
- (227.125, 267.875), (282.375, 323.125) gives 0.71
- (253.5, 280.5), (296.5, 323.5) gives 0.68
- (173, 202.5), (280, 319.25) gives 0.65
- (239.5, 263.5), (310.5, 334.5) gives 0.98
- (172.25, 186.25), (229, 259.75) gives 0.91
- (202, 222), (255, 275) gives 0.99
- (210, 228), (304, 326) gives 0.77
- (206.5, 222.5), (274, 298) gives 0.76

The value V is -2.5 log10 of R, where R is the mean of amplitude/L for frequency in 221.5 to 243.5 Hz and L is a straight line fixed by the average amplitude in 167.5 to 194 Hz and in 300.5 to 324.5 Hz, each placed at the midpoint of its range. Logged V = -0.07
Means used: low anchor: 7.19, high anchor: 5.09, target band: 6.82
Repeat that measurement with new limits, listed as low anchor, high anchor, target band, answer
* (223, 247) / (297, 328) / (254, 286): -0.14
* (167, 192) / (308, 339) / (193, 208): -0.04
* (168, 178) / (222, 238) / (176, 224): -0.01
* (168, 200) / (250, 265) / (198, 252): 0.00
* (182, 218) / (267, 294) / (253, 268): -0.07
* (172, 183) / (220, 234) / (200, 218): 0.01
